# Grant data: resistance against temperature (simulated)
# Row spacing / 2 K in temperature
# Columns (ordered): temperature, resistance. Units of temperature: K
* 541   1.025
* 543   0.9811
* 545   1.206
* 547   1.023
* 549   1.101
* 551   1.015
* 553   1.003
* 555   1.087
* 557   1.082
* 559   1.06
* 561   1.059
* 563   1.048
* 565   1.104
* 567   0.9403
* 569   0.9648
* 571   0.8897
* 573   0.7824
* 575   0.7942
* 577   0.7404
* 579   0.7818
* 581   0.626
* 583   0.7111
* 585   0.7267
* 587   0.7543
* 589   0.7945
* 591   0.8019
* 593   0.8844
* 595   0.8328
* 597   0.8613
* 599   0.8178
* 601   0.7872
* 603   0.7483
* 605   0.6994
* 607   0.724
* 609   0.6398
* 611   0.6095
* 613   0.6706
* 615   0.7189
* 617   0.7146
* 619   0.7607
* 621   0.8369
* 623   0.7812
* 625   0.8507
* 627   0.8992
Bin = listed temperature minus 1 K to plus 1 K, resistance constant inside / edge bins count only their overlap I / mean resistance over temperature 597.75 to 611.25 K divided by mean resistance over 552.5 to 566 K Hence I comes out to 0.68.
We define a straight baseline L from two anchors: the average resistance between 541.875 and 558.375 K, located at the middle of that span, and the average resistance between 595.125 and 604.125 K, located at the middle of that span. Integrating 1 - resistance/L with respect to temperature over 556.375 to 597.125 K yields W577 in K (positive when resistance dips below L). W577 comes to 2.6 K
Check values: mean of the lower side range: 1.06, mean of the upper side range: 0.805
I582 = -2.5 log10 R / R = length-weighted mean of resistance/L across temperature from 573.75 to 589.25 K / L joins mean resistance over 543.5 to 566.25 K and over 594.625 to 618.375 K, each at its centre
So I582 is 0.207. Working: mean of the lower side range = 1.07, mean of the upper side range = 0.733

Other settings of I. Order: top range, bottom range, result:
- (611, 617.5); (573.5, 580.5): 0.90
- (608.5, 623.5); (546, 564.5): 0.68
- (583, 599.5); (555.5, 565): 0.75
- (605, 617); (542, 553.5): 0.64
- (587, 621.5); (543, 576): 0.75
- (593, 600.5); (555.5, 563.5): 0.79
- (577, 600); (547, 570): 0.75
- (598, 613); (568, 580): 0.87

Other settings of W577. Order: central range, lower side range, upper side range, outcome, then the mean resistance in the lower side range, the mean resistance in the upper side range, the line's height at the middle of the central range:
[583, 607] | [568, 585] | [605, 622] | -1.3 K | 0.783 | 0.709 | 0.746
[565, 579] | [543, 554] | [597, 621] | 1.0 K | 1.06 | 0.728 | 0.932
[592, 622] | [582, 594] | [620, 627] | 2.0 K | 0.779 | 0.834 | 0.808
